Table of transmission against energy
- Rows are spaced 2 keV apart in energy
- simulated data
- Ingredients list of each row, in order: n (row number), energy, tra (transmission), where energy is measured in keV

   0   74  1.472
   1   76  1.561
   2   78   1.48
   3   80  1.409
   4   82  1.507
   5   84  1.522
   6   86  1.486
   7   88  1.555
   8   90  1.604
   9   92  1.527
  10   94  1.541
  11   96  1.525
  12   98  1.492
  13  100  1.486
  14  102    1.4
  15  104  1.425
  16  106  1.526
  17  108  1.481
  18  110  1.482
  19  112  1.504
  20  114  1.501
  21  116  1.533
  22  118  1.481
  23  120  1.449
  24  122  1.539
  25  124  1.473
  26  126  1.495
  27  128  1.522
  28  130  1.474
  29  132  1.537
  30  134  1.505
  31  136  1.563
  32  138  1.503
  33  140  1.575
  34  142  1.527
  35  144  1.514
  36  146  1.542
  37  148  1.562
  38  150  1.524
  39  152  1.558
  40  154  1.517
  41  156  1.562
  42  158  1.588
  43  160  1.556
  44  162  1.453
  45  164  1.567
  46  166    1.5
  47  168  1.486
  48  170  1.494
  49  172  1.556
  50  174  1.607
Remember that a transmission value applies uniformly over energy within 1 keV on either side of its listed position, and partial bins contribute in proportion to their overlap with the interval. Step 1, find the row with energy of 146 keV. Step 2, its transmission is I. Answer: 1.542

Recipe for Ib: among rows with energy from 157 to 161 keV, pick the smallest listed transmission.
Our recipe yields 1.556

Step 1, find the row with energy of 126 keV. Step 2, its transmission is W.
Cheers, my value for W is 1.495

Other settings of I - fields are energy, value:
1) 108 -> 1.481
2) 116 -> 1.533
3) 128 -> 1.522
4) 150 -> 1.524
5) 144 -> 1.514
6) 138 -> 1.503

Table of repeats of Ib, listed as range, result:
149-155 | 1.517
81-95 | 1.486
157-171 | 1.453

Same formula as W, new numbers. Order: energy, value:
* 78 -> 1.48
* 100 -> 1.486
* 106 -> 1.526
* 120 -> 1.449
